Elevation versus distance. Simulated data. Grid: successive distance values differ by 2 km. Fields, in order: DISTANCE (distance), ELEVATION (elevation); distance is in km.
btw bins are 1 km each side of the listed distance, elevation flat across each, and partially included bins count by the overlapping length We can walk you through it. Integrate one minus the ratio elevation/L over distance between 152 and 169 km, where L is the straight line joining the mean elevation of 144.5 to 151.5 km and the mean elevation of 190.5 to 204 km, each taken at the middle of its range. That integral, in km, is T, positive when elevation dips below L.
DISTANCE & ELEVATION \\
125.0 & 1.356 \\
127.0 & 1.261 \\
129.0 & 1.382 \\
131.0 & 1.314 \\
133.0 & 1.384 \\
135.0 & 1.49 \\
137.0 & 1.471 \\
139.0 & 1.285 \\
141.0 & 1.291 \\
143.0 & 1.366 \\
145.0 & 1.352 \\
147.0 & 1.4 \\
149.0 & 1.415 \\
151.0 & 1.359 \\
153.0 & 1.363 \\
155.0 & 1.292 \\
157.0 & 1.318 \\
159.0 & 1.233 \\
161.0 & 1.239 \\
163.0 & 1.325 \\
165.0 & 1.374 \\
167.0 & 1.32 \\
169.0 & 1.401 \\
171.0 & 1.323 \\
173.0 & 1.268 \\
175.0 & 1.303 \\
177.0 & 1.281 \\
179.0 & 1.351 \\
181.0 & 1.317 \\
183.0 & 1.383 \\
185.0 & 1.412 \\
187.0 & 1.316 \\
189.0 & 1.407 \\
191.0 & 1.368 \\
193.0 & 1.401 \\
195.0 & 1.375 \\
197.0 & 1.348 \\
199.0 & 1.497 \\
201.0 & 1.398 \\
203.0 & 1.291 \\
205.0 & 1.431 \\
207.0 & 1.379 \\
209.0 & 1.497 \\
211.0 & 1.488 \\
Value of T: 0.9 km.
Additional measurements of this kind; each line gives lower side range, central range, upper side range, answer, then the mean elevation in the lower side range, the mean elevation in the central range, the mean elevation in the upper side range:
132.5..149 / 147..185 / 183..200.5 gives 1.5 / 1.38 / 1.33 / 1.39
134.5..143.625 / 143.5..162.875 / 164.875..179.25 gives 0.3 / 1.38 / 1.33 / 1.32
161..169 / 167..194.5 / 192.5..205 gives 0.2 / 1.33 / 1.35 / 1.39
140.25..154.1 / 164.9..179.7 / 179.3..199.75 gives 0.5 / 1.36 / 1.32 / 1.38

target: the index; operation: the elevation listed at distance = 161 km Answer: 1.239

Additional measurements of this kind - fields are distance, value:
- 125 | 1.356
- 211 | 1.488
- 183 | 1.383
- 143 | 1.366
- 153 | 1.363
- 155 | 1.292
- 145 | 1.352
